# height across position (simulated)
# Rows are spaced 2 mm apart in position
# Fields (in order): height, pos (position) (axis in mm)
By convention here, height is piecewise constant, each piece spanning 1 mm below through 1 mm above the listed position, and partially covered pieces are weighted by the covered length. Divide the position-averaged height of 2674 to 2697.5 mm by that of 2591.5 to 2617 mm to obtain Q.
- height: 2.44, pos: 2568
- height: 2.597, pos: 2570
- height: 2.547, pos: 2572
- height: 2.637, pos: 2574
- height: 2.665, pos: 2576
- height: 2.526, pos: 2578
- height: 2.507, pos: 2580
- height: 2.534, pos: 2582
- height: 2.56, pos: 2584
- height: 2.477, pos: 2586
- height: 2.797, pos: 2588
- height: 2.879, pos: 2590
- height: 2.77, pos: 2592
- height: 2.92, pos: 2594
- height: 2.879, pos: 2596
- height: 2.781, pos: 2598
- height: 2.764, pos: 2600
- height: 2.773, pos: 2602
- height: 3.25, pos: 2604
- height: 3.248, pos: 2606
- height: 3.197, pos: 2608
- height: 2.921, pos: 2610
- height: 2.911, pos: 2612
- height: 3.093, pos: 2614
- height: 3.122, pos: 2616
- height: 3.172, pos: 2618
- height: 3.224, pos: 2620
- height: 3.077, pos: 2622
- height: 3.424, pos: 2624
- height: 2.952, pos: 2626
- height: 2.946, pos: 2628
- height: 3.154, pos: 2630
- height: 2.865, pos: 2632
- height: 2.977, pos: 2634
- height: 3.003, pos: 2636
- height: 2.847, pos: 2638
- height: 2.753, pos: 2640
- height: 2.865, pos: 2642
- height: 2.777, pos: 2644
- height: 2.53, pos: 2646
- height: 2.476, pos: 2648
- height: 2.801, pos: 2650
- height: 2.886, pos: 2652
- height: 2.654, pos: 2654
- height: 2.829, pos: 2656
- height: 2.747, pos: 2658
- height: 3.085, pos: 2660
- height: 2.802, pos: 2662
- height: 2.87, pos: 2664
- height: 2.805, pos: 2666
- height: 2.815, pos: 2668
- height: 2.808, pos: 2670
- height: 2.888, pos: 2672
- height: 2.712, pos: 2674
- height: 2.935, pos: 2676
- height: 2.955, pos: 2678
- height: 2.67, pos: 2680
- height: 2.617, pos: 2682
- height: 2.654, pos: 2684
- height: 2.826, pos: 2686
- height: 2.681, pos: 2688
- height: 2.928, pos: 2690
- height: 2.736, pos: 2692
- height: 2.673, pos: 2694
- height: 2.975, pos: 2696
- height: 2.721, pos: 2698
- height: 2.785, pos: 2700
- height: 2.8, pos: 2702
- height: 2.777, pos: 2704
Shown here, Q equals 0.93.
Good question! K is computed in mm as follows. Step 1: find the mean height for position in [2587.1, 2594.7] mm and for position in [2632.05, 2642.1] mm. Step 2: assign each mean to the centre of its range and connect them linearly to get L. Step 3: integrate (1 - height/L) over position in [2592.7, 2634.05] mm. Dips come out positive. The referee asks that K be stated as -2.41 mm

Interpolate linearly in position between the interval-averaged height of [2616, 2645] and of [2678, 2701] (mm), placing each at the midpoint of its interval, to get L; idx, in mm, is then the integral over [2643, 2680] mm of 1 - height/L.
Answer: 1.03 mm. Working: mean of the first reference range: 3.01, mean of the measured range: 2.8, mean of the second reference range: 2.76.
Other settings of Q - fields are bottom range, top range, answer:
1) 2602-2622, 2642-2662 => 0.89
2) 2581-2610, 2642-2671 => 0.98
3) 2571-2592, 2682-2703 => 1.06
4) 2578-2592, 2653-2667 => 1.08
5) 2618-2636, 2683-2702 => 0.90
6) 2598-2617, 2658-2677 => 0.95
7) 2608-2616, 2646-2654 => 0.89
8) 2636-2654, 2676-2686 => 1.00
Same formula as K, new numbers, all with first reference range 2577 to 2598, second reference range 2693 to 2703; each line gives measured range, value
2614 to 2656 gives -2.99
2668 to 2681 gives -0.27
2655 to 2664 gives -0.36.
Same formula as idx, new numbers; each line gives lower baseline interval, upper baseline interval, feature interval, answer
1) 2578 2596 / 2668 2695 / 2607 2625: -2.75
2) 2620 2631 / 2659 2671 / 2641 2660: 1.34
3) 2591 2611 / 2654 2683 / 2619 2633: -0.92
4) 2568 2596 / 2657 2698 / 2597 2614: -1.90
